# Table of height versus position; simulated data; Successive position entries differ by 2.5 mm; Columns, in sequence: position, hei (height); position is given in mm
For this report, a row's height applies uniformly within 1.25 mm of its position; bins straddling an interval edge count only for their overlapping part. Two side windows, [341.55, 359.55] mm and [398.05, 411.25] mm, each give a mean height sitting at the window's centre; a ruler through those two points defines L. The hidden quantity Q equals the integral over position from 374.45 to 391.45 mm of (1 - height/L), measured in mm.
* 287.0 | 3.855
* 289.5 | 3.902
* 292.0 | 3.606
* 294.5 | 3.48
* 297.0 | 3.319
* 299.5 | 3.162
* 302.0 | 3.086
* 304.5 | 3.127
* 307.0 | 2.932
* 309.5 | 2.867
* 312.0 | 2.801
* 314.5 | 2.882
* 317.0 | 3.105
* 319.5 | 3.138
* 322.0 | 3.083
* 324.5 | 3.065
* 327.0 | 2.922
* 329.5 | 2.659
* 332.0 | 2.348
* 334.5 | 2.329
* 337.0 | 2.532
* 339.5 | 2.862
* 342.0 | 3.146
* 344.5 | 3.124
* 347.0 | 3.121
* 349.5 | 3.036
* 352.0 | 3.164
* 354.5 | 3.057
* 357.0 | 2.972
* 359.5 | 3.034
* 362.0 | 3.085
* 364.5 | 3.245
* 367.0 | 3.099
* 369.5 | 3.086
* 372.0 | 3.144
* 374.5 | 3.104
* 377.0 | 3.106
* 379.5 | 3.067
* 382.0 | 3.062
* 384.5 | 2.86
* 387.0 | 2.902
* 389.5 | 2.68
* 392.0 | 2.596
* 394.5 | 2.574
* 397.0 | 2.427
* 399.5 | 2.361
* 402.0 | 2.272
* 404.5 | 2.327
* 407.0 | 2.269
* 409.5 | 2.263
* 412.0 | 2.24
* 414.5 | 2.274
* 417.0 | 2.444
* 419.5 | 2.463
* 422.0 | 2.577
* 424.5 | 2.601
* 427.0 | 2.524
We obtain -2.1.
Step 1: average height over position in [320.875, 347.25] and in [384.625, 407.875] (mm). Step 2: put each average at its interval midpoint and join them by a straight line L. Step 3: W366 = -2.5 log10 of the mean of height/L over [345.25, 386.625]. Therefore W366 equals -0.16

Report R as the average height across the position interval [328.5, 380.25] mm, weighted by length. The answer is 2.97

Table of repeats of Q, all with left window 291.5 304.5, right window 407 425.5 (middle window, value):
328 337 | 1.7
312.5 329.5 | 0.7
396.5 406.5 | 0.7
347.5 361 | -0.9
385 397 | -0.4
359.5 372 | -1.5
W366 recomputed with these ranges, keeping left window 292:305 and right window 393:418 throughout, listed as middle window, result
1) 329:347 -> 0.070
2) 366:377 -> -0.177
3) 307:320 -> 0.071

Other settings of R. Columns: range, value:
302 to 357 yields 2.92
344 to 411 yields 2.85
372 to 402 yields 2.79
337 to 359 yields 3.03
